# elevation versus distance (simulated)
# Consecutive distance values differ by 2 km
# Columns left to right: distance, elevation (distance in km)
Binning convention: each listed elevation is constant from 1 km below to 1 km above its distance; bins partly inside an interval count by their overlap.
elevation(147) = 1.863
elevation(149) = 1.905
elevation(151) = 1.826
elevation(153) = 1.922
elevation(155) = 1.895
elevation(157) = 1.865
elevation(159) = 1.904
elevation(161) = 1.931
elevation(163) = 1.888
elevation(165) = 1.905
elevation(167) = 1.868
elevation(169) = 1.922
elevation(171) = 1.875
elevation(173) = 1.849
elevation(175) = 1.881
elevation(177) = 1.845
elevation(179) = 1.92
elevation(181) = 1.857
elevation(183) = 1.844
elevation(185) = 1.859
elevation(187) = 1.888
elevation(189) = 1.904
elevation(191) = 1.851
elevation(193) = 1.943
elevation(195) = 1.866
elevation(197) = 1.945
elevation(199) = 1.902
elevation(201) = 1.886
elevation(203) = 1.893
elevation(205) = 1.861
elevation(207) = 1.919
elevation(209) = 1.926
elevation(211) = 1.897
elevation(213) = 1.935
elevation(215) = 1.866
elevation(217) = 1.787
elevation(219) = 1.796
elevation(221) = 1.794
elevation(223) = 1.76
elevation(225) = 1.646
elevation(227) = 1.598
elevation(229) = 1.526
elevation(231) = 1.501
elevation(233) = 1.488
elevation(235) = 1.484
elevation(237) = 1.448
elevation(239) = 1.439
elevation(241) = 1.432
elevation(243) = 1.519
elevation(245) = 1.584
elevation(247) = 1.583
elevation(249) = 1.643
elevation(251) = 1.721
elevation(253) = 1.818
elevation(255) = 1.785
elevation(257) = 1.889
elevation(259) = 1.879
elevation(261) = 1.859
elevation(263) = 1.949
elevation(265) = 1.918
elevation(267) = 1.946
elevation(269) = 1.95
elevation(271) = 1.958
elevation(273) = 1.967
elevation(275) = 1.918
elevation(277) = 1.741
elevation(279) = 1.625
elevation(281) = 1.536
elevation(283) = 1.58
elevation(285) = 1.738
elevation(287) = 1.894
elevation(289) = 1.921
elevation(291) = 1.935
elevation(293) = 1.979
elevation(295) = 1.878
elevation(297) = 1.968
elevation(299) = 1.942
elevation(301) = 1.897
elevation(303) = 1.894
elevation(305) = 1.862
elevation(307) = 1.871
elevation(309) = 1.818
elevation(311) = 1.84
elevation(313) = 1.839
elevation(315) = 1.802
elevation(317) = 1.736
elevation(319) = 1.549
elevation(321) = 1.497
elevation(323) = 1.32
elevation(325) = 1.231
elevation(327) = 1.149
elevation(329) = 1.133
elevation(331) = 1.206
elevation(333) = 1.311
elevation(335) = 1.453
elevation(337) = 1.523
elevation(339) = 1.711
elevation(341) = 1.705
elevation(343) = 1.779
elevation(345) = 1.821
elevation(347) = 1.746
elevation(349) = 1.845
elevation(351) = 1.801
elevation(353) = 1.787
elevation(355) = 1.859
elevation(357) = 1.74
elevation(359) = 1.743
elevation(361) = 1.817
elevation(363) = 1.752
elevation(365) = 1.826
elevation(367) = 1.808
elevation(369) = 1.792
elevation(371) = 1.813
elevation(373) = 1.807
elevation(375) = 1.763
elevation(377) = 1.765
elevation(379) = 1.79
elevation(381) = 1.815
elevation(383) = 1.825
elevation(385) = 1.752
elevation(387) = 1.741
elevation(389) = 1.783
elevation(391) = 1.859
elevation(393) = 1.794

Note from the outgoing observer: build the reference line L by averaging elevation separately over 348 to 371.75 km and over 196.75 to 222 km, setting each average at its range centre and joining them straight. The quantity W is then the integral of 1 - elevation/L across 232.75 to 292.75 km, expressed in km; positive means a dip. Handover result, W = 3.4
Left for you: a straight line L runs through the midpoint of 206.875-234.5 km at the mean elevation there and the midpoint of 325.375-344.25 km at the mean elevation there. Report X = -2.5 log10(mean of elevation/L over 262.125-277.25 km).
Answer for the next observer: -0.20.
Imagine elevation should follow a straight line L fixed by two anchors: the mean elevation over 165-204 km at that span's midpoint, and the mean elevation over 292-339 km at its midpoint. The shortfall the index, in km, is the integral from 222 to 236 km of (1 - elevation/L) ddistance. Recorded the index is 1.8 km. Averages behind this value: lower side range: 1.88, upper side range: 1.64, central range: 1.57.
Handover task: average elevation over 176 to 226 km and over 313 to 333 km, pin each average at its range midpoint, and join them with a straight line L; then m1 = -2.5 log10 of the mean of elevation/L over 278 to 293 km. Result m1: -0.14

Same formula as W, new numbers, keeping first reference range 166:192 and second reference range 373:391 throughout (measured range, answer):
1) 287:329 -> 1.92 km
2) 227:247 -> 3.76 km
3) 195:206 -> -0.18 km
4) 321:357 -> 4.95 km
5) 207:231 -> 1.12 km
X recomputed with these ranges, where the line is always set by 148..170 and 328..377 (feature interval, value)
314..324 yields 0.10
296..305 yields -0.10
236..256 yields 0.13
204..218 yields -0.03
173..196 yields -0.01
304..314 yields -0.07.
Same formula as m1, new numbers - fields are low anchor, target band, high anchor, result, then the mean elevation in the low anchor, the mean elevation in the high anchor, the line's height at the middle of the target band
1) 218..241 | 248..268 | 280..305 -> -0.08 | 1.58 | 1.85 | 1.7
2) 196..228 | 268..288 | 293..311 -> 0.05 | 1.84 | 1.89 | 1.88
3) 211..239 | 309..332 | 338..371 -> 0.17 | 1.66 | 1.78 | 1.75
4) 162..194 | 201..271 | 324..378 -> 0.04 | 1.88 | 1.66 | 1.81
